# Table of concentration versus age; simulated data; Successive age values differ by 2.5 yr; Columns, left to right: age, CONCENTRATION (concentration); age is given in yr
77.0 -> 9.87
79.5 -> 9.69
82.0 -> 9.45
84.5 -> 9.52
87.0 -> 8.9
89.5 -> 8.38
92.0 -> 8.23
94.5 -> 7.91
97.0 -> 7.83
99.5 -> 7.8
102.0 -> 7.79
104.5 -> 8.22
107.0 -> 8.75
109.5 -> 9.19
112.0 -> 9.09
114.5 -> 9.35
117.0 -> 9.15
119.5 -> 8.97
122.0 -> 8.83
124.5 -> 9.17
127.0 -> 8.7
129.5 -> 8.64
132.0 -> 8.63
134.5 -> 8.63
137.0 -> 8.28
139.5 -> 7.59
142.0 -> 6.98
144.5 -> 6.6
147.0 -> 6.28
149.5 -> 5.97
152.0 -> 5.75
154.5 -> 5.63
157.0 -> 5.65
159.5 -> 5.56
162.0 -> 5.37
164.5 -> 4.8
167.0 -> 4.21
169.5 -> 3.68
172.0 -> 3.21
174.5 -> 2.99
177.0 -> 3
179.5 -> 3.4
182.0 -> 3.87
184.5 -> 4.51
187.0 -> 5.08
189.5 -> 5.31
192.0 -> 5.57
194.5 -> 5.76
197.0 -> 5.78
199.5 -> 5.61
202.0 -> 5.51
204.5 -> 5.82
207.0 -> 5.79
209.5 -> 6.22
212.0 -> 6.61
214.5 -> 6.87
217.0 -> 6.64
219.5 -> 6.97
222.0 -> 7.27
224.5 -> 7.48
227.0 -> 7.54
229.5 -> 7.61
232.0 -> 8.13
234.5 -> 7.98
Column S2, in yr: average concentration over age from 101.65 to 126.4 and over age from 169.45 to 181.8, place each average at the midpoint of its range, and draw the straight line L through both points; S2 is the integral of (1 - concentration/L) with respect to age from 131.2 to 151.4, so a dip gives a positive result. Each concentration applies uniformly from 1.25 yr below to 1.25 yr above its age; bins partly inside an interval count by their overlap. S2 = -2.7 yr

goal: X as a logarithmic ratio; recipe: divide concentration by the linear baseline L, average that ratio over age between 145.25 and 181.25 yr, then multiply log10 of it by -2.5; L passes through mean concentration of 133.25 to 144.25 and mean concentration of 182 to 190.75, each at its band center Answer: 0.32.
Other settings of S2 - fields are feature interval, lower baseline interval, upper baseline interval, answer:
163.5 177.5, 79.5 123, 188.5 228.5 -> 6.85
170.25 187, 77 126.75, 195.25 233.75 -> 8.47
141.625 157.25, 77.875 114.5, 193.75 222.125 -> 2.90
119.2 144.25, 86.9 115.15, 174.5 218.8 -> -3.08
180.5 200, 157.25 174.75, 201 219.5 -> 1.08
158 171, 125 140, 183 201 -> 4.03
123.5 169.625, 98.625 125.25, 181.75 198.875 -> 3.73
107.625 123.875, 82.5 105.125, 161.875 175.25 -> -4.72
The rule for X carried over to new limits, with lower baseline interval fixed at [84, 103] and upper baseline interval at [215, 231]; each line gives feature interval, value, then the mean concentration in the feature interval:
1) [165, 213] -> 0.48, 4.83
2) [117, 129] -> -0.12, 8.92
